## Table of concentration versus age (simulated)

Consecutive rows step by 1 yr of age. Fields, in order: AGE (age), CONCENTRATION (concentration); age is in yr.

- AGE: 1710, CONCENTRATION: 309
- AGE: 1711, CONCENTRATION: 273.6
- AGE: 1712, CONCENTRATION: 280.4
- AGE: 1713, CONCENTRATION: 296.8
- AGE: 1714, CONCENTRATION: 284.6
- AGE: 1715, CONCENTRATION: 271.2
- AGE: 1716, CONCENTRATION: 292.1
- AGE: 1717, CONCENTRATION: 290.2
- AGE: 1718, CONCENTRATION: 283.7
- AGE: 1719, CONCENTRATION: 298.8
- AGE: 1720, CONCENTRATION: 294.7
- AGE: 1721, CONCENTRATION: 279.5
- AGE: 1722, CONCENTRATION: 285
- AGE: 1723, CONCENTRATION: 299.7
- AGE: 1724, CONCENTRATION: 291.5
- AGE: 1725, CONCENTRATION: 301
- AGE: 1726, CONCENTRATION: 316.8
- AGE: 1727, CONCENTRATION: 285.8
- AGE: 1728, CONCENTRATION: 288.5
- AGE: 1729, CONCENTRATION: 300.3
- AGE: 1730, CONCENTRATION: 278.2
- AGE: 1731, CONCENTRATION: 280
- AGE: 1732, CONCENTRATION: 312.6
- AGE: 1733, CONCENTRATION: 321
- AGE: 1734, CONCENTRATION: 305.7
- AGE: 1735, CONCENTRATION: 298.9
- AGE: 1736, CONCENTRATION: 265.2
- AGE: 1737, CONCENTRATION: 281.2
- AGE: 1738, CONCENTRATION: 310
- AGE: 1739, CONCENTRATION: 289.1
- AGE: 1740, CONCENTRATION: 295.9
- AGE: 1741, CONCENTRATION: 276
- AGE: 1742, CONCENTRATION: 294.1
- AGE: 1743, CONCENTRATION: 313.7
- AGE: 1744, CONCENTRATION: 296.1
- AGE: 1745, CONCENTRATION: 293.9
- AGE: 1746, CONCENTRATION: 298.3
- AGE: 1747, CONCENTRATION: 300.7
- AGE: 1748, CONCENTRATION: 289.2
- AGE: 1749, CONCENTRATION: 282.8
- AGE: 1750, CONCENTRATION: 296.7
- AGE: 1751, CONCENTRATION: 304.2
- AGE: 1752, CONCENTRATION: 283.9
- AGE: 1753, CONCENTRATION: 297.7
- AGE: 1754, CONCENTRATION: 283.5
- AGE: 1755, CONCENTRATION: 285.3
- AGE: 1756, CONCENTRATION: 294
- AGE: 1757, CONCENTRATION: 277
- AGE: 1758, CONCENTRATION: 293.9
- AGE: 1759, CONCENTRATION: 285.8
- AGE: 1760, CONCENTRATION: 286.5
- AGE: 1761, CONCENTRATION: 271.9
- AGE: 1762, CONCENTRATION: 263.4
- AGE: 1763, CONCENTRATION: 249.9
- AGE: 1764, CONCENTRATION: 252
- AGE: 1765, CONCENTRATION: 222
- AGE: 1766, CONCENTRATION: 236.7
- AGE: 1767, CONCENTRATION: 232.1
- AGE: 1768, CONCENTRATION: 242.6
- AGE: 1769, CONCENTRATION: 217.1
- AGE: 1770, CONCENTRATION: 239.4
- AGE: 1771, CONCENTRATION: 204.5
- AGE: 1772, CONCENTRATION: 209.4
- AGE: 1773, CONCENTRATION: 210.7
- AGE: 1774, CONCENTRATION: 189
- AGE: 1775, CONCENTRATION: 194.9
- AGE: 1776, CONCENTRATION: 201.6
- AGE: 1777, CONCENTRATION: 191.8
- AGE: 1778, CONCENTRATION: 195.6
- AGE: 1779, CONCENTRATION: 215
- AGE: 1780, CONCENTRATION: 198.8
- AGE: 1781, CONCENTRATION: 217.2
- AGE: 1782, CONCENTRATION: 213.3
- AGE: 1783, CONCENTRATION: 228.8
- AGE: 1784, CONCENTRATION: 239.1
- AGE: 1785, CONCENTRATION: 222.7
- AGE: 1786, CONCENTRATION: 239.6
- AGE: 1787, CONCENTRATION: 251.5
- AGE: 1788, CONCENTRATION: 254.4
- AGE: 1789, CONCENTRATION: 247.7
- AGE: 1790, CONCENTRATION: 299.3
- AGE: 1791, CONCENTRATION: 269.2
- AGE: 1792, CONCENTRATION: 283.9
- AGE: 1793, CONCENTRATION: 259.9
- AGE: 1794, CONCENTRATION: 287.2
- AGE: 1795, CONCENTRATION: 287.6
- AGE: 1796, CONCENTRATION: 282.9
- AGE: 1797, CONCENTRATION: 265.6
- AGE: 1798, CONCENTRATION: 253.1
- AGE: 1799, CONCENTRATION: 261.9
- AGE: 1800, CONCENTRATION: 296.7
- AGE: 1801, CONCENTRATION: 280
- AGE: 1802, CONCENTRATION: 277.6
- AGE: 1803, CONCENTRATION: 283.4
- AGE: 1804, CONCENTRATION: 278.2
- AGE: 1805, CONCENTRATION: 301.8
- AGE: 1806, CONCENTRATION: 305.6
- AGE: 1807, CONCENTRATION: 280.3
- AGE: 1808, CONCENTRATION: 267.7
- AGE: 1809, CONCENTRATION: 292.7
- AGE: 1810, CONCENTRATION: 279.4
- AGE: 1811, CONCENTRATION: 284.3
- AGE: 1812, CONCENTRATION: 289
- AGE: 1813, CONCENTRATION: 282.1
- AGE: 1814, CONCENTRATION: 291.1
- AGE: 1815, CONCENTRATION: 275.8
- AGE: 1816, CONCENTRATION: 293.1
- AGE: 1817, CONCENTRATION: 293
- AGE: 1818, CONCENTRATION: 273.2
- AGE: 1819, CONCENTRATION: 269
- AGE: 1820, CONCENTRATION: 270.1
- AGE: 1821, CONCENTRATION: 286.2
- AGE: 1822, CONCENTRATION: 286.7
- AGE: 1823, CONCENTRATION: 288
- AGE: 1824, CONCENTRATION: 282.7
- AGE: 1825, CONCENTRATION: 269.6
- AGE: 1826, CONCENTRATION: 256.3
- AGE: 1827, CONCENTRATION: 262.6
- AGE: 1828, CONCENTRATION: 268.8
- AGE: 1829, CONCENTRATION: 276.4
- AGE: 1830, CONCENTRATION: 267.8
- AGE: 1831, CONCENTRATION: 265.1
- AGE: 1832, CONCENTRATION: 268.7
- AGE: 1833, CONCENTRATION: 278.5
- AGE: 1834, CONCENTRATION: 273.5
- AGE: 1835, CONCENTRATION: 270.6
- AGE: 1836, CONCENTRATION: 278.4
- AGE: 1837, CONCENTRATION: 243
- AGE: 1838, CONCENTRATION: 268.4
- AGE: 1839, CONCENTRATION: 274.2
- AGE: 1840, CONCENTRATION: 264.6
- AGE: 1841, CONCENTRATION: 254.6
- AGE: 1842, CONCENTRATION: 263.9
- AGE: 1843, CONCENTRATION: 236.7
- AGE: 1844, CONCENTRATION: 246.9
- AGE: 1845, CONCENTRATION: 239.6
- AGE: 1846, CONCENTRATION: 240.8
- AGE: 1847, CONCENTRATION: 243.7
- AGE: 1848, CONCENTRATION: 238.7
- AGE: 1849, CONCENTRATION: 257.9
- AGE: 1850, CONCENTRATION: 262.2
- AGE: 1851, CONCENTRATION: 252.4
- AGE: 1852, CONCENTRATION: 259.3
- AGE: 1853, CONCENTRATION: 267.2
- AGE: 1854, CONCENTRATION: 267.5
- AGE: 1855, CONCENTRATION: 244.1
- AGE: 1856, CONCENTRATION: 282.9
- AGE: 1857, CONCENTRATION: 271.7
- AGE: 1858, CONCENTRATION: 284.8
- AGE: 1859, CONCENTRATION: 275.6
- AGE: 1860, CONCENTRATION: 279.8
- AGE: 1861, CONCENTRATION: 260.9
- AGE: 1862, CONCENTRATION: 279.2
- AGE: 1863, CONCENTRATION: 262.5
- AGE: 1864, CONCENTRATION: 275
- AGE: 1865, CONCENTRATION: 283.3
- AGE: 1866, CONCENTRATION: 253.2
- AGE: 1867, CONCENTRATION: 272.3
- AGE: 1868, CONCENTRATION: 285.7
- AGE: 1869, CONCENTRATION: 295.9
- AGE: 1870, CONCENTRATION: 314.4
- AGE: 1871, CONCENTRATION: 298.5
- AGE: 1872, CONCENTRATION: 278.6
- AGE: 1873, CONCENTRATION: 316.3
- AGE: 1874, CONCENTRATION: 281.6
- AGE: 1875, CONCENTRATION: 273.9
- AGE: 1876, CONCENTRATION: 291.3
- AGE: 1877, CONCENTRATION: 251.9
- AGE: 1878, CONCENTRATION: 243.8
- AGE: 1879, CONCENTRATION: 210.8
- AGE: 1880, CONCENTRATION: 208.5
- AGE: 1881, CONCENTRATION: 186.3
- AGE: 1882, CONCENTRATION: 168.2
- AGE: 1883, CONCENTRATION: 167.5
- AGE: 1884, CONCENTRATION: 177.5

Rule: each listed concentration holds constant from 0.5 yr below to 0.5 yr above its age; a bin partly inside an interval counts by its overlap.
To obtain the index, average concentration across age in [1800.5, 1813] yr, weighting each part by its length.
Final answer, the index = 285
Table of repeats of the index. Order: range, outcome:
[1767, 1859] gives 259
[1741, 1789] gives 253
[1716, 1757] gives 293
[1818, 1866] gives 266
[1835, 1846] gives 257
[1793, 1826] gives 281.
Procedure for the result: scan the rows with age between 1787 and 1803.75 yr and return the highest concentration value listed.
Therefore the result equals 299.3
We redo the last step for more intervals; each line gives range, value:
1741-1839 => 313.7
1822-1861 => 288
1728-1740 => 321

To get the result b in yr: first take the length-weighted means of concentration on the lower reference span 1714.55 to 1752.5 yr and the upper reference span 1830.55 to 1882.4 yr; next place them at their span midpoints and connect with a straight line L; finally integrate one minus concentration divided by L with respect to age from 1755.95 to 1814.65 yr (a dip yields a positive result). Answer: 5.4 yr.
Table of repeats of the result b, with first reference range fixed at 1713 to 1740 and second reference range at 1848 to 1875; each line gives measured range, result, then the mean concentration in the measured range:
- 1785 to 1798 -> 0.8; 267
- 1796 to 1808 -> 0.1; 280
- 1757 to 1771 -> 1.7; 252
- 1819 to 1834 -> 0.3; 273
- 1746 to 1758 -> -0.1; 291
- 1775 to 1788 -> 3.0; 218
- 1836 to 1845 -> 0.7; 257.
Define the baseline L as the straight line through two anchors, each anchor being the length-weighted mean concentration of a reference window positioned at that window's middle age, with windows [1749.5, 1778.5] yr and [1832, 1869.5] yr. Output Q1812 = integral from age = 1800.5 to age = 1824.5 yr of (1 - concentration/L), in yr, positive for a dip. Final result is -2.4 yr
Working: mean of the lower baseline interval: 249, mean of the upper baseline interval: 265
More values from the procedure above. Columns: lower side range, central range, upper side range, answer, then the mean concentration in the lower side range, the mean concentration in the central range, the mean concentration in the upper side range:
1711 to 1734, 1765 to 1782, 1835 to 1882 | 4.15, 292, 213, 263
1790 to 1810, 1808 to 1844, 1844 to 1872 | 0.23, 280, 273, 268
